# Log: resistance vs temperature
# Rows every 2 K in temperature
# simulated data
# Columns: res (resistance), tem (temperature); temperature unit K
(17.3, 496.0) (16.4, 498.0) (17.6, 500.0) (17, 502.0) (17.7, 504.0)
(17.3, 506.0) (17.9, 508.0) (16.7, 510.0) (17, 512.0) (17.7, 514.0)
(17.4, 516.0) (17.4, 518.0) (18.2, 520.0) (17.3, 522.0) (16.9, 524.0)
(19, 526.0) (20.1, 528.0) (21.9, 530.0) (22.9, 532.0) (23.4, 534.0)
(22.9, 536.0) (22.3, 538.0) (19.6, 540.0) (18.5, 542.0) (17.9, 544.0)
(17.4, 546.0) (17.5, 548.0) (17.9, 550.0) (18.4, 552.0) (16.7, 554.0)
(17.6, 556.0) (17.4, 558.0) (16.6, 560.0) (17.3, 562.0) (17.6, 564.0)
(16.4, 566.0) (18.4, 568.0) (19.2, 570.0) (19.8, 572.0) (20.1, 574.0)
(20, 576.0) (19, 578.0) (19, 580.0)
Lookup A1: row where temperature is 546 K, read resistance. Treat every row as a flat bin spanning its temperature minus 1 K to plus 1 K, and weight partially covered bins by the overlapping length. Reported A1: 17.4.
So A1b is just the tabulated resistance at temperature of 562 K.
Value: 17.3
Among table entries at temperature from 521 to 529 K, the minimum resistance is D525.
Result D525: 16.9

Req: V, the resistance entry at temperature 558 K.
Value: 17.4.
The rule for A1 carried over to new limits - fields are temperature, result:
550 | 17.9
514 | 17.7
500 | 17.6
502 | 17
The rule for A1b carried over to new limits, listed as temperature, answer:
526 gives 19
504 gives 17.7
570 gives 19.2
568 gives 18.4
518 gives 17.4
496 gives 17.3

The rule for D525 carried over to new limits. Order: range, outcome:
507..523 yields 16.7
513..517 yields 17.4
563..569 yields 16.4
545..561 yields 16.6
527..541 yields 19.6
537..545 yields 17.9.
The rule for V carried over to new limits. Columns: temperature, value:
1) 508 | 17.9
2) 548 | 17.5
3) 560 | 16.6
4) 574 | 20.1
